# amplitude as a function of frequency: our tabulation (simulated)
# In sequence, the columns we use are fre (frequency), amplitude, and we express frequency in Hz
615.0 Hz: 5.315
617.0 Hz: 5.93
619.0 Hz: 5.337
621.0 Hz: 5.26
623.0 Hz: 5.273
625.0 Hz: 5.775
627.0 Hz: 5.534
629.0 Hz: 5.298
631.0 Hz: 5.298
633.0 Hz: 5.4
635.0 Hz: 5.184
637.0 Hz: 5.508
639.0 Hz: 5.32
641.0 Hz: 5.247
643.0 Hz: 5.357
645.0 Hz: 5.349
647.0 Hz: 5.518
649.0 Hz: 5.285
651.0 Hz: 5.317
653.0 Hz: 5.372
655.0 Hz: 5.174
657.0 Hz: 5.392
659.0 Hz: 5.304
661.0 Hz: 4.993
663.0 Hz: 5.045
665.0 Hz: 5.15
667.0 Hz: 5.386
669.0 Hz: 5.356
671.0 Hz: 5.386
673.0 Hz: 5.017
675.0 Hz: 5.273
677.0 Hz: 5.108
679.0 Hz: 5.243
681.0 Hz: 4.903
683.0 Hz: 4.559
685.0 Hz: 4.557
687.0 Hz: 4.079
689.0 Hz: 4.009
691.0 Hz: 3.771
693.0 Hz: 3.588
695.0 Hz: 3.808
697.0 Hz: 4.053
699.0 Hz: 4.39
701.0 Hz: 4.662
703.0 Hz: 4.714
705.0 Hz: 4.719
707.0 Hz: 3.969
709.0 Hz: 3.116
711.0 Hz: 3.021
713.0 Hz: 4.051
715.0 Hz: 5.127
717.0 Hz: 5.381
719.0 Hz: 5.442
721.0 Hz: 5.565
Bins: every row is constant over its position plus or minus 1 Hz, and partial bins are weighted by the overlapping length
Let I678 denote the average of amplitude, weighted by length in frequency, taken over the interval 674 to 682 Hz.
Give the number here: 5.13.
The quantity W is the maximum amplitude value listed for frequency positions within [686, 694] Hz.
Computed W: 4.079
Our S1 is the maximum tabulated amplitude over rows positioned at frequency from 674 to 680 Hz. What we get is 5.273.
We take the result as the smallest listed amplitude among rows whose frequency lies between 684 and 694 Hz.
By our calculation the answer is 3.588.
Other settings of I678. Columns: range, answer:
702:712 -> 3.91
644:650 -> 5.38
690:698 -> 3.8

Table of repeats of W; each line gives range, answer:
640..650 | 5.518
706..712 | 3.969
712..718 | 5.381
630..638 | 5.508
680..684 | 4.903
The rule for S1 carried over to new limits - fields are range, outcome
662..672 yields 5.386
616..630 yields 5.93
